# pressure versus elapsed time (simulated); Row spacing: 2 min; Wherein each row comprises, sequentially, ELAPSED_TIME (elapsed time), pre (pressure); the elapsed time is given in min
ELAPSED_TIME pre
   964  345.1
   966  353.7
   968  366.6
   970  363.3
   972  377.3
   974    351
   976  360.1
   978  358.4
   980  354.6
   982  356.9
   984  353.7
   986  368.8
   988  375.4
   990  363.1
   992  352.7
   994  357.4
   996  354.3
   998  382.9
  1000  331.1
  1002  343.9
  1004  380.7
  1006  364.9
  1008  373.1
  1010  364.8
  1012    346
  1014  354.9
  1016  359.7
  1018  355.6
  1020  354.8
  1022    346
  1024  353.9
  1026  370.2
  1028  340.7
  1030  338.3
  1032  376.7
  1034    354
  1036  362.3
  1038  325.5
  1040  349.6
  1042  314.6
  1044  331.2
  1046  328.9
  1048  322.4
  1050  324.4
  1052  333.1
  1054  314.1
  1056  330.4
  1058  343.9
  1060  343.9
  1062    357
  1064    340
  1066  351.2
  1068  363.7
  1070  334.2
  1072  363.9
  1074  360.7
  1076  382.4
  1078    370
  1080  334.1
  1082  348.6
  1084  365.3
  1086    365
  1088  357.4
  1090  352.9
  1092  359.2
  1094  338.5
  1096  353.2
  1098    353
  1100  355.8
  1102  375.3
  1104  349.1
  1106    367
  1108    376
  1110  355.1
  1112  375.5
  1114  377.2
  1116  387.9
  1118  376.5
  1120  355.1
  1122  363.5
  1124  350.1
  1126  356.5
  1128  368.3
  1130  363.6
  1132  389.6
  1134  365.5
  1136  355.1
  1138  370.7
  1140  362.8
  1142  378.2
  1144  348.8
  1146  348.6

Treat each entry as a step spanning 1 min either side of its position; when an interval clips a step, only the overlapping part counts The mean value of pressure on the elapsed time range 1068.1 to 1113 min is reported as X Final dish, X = 359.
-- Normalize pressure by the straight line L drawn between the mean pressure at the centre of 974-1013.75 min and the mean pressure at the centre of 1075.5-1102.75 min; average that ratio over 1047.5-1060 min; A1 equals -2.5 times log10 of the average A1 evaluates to 0.091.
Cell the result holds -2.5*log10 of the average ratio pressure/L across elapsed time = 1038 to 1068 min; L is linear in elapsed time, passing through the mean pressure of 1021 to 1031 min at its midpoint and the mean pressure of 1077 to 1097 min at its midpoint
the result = 0.05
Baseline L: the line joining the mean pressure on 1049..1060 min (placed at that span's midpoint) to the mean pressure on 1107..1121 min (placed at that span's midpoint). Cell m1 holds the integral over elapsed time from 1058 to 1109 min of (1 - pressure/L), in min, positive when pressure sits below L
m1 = -0.87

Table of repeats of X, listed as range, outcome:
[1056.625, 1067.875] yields 348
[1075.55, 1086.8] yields 360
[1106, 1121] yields 372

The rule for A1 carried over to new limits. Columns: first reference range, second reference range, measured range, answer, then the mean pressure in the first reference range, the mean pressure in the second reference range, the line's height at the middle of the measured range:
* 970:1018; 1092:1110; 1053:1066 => 0.062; 360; 358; 359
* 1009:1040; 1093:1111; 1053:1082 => 0.021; 353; 358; 356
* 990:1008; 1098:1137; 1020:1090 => 0.047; 360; 366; 363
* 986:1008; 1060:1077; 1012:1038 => 0.016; 362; 356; 359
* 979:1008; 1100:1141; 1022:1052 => 0.063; 360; 367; 363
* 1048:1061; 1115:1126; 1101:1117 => -0.032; 331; 366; 360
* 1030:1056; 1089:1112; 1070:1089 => -0.028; 336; 359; 350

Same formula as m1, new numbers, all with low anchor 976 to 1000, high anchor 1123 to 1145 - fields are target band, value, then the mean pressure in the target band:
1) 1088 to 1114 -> 0.3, 360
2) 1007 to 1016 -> 0.0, 360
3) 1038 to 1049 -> 1.0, 329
